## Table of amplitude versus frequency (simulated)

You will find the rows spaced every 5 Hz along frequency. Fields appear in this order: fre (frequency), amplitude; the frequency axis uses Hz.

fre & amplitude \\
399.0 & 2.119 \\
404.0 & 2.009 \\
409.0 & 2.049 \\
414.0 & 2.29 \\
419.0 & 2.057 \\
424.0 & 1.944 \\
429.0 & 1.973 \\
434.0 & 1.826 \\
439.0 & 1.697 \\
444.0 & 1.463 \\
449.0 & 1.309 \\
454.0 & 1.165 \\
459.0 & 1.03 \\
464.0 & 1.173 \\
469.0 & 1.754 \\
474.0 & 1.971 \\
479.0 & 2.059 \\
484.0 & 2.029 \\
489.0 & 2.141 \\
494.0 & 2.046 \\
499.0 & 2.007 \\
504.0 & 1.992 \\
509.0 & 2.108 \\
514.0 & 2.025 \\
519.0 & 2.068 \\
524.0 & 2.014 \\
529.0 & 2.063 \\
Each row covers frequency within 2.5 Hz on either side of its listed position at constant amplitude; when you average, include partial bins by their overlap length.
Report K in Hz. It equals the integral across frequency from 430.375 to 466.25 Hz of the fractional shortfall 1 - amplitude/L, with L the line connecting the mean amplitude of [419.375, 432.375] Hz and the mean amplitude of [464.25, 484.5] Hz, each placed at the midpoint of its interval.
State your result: 9.7 Hz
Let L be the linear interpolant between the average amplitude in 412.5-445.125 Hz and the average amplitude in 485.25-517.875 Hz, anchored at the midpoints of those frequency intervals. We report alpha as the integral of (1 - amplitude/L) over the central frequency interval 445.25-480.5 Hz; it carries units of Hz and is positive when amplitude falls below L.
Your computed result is 8.9 Hz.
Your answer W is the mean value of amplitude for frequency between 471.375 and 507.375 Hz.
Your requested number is 2.04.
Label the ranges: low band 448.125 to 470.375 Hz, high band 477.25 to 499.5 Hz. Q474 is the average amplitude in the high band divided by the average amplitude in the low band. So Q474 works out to 1.63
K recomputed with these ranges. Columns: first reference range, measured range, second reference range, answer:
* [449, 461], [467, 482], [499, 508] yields -4.4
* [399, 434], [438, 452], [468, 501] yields 4.0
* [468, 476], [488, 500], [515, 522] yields -0.6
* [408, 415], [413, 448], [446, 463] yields -2.4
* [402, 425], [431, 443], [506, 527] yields 2.0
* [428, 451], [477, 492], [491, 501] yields -0.9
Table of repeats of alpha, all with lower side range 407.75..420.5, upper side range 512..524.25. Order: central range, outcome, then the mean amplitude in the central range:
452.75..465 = 5.8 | 1.11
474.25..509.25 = 0.4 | 2.05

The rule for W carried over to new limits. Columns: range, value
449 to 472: 1.3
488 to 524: 2.05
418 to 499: 1.73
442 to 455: 1.32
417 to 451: 1.75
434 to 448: 1.59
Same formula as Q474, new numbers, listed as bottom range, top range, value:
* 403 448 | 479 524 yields 1.08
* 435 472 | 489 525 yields 1.46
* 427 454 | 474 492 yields 1.29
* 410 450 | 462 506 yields 1.04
